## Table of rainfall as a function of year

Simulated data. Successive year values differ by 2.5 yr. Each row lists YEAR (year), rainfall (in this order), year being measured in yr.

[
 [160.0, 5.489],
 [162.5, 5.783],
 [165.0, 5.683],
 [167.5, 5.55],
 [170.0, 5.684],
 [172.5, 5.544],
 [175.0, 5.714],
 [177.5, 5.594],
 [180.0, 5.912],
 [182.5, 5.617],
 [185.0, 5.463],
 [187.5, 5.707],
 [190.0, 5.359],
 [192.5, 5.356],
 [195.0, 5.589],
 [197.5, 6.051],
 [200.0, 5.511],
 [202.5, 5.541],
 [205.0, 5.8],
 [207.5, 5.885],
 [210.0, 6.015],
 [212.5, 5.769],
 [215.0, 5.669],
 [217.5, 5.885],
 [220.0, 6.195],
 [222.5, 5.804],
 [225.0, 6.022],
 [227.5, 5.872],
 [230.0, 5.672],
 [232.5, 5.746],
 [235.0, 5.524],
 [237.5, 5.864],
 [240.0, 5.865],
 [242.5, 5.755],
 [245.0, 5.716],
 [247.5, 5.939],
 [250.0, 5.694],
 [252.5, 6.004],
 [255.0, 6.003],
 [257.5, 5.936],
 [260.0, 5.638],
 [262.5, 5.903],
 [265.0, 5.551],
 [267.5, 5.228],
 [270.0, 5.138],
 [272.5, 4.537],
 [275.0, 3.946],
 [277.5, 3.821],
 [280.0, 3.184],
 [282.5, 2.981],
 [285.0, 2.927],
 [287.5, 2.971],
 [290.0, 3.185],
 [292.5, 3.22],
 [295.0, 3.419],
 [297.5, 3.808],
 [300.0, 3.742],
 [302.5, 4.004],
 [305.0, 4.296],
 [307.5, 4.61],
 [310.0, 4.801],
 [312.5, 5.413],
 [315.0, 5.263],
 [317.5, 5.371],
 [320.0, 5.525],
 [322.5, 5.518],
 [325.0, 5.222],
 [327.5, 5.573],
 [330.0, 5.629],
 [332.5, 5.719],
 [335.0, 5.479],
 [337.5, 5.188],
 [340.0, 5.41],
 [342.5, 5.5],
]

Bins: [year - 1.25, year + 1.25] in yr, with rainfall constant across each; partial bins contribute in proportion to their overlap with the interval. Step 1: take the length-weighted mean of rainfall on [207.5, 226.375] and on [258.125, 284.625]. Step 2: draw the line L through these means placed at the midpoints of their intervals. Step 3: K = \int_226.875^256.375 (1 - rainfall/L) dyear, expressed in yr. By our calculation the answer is -2.9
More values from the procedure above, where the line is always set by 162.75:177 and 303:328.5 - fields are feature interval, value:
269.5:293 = 7.6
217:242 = -1.9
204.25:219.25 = -1.0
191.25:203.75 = -0.1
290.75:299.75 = 2.9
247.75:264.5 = -1.6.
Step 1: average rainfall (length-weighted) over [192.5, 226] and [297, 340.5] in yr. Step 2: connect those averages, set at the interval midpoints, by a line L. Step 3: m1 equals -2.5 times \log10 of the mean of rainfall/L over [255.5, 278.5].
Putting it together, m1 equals 0.06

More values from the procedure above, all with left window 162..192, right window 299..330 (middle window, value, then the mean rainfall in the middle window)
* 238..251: -0.10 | 5.8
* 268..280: 0.20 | 4.29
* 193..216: -0.05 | 5.75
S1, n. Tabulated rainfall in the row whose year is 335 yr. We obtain 5.479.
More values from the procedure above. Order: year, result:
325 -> 5.222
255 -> 6.003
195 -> 5.589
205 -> 5.8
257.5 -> 5.936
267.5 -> 5.228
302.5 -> 4.004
